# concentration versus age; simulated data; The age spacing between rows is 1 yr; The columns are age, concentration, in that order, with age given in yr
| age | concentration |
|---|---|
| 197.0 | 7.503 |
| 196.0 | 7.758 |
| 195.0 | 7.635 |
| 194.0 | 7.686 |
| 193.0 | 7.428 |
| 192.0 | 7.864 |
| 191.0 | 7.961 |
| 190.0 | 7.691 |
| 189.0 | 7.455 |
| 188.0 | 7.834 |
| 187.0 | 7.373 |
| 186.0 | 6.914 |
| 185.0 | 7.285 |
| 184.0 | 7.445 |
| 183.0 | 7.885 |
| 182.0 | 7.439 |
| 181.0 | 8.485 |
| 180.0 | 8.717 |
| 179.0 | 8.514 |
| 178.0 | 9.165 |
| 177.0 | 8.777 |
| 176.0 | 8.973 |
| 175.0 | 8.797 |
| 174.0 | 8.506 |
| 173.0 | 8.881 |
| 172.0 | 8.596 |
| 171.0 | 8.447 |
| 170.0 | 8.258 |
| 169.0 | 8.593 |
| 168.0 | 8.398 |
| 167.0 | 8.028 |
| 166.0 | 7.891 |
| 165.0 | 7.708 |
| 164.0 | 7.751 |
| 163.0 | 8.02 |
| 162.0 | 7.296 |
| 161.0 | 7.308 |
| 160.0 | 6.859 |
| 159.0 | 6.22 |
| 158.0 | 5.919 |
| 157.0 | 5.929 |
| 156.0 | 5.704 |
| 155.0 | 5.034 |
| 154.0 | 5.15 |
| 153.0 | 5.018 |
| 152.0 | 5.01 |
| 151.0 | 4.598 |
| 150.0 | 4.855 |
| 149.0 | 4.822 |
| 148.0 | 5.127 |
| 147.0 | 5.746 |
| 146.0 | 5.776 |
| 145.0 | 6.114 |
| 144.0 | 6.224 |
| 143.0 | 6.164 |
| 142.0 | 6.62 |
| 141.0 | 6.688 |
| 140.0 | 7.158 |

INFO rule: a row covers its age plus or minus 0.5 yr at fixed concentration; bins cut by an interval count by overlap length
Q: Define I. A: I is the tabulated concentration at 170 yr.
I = 8.258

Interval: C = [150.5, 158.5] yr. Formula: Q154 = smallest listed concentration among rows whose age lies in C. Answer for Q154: 4.598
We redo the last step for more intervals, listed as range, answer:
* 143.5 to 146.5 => 5.776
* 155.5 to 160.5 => 5.704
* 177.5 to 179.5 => 8.514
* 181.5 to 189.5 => 6.914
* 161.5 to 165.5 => 7.296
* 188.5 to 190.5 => 7.455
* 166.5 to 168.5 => 8.028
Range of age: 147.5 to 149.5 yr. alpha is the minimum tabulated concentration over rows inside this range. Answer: 4.822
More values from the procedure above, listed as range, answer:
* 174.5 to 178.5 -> 8.777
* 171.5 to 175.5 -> 8.506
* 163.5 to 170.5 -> 7.708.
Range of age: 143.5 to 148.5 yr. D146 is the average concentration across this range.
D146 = 5.8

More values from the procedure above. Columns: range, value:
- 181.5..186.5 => 7.39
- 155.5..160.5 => 6.13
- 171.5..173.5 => 8.74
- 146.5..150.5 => 5.14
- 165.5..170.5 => 8.23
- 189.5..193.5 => 7.74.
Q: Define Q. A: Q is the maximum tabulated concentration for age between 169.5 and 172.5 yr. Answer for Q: 8.596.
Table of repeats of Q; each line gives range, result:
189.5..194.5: 7.961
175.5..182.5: 9.165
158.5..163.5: 8.02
